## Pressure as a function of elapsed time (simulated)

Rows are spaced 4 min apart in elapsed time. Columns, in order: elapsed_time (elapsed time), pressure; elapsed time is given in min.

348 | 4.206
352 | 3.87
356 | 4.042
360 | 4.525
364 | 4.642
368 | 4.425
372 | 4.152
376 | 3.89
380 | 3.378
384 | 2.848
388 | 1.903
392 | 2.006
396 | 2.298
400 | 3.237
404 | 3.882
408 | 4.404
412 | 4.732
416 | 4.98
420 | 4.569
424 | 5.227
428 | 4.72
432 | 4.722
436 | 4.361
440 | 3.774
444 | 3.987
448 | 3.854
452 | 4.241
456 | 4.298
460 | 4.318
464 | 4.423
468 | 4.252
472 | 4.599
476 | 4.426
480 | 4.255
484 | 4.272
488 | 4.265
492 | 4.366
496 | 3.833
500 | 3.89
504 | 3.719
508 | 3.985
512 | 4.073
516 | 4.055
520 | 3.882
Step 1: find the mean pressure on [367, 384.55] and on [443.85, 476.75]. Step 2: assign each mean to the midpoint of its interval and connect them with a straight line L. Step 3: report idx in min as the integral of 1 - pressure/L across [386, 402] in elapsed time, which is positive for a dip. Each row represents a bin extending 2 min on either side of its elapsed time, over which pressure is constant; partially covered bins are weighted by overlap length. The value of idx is 6.3 min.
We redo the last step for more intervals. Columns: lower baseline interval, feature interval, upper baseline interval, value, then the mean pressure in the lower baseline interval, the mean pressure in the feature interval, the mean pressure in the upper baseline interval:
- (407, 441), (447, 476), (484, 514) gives 0.2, 4.64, 4.31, 4.04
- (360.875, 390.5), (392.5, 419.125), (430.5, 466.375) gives 0.2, 3.61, 3.84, 4.21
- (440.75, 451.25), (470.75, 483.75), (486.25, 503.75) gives -1.3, 3.94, 4.4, 4.05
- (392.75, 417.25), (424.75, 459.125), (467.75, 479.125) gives -1.3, 3.79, 4.28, 4.44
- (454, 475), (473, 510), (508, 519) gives 0.6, 4.38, 4.13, 4.03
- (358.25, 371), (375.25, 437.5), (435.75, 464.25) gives 7.0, 4.5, 3.82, 4.13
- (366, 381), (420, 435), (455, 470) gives -2.2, 4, 4.81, 4.32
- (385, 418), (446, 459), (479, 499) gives -1.0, 3.41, 4.15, 4.18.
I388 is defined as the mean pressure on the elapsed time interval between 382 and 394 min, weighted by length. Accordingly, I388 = 2.25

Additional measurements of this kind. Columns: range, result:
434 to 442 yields 4.07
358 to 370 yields 4.53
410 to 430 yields 4.85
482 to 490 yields 4.27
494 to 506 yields 3.81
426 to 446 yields 4.31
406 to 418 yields 4.71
